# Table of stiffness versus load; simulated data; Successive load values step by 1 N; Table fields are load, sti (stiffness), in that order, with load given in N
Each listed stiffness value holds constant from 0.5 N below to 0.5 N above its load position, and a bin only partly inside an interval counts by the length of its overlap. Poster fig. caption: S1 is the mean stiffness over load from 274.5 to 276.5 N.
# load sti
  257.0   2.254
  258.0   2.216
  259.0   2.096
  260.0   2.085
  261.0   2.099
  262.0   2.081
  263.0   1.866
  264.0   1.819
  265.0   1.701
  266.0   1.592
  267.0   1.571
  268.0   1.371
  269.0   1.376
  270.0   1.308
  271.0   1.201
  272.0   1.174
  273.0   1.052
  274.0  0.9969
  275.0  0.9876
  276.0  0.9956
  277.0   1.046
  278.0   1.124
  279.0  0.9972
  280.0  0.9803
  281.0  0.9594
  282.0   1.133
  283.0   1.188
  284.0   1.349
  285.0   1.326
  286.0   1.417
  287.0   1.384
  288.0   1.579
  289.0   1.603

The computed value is 0.992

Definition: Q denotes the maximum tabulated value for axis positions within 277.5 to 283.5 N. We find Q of 1.188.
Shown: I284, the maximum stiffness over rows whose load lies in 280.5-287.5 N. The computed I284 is 1.417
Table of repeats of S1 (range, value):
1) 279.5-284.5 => 1.12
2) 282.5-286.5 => 1.32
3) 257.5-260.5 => 2.13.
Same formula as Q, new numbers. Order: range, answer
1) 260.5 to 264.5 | 2.099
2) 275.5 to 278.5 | 1.124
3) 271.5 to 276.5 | 1.174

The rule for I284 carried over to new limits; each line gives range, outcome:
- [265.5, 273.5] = 1.592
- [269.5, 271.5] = 1.308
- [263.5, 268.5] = 1.819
